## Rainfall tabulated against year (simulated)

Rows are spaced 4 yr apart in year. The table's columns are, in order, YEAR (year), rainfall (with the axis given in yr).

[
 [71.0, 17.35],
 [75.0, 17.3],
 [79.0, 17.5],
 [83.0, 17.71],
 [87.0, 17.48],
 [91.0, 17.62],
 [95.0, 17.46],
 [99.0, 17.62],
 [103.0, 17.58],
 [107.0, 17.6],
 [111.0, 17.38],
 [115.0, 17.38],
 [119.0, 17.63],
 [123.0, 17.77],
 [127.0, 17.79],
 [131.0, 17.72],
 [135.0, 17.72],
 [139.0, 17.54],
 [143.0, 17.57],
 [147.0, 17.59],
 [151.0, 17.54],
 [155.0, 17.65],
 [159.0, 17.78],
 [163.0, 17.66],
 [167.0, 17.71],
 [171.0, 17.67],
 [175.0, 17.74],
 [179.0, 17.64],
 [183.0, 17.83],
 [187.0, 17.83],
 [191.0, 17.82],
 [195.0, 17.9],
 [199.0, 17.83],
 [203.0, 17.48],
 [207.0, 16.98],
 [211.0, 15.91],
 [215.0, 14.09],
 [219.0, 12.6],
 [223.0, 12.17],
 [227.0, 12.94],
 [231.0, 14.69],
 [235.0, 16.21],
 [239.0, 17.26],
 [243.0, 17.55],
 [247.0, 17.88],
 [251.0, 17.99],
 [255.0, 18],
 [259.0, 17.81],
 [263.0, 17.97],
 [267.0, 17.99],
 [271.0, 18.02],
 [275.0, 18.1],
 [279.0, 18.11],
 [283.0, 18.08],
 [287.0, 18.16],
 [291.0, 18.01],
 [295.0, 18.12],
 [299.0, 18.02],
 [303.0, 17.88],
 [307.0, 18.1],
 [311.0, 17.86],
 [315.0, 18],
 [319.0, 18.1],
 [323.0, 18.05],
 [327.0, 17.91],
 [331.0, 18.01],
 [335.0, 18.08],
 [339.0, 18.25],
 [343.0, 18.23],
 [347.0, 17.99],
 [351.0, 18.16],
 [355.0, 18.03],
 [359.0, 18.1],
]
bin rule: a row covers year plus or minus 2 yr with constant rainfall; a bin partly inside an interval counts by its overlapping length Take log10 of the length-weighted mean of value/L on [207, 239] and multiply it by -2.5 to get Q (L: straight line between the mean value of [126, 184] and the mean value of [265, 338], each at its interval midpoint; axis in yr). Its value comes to 0.23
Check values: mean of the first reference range 17.7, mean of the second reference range 18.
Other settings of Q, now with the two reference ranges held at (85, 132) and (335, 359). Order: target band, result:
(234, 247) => 0.04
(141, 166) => 0.00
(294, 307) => 0.00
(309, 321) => 0.00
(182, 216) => 0.04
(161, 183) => 0.00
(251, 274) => 0.00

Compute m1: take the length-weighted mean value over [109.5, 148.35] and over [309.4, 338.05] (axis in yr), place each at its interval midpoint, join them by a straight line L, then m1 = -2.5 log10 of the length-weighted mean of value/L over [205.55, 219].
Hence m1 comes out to 0.17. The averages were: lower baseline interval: 17.6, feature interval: 15.2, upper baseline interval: 18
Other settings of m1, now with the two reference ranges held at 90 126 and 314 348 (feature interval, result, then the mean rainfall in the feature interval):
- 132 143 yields 0.00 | 17.6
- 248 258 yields 0.00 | 18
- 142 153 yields 0.01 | 17.6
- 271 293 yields -0.01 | 18.1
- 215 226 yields 0.36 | 12.7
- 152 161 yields 0.00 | 17.7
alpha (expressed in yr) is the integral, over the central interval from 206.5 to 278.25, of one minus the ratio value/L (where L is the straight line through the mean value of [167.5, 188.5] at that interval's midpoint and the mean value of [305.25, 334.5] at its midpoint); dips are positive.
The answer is 6.0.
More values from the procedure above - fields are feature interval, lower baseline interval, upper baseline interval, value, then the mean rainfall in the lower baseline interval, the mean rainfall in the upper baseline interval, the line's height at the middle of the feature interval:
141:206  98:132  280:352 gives 0.2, 17.6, 18.1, 17.7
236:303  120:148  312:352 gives 0.1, 17.7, 18.1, 17.9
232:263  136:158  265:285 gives 0.9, 17.6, 18.1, 18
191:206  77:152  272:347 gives 0.1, 17.6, 18.1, 17.8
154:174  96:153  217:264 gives -0.7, 17.6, 16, 17.1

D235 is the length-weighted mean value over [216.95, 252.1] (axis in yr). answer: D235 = 15.4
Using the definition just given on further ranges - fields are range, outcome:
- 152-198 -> 17.7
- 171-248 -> 16.3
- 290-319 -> 18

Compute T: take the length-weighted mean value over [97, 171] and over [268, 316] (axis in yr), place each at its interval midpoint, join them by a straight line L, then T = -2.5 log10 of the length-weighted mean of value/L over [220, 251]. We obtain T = 0.15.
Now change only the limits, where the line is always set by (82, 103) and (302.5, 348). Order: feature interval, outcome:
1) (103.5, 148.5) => 0.00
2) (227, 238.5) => 0.17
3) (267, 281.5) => -0.01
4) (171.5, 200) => 0.00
